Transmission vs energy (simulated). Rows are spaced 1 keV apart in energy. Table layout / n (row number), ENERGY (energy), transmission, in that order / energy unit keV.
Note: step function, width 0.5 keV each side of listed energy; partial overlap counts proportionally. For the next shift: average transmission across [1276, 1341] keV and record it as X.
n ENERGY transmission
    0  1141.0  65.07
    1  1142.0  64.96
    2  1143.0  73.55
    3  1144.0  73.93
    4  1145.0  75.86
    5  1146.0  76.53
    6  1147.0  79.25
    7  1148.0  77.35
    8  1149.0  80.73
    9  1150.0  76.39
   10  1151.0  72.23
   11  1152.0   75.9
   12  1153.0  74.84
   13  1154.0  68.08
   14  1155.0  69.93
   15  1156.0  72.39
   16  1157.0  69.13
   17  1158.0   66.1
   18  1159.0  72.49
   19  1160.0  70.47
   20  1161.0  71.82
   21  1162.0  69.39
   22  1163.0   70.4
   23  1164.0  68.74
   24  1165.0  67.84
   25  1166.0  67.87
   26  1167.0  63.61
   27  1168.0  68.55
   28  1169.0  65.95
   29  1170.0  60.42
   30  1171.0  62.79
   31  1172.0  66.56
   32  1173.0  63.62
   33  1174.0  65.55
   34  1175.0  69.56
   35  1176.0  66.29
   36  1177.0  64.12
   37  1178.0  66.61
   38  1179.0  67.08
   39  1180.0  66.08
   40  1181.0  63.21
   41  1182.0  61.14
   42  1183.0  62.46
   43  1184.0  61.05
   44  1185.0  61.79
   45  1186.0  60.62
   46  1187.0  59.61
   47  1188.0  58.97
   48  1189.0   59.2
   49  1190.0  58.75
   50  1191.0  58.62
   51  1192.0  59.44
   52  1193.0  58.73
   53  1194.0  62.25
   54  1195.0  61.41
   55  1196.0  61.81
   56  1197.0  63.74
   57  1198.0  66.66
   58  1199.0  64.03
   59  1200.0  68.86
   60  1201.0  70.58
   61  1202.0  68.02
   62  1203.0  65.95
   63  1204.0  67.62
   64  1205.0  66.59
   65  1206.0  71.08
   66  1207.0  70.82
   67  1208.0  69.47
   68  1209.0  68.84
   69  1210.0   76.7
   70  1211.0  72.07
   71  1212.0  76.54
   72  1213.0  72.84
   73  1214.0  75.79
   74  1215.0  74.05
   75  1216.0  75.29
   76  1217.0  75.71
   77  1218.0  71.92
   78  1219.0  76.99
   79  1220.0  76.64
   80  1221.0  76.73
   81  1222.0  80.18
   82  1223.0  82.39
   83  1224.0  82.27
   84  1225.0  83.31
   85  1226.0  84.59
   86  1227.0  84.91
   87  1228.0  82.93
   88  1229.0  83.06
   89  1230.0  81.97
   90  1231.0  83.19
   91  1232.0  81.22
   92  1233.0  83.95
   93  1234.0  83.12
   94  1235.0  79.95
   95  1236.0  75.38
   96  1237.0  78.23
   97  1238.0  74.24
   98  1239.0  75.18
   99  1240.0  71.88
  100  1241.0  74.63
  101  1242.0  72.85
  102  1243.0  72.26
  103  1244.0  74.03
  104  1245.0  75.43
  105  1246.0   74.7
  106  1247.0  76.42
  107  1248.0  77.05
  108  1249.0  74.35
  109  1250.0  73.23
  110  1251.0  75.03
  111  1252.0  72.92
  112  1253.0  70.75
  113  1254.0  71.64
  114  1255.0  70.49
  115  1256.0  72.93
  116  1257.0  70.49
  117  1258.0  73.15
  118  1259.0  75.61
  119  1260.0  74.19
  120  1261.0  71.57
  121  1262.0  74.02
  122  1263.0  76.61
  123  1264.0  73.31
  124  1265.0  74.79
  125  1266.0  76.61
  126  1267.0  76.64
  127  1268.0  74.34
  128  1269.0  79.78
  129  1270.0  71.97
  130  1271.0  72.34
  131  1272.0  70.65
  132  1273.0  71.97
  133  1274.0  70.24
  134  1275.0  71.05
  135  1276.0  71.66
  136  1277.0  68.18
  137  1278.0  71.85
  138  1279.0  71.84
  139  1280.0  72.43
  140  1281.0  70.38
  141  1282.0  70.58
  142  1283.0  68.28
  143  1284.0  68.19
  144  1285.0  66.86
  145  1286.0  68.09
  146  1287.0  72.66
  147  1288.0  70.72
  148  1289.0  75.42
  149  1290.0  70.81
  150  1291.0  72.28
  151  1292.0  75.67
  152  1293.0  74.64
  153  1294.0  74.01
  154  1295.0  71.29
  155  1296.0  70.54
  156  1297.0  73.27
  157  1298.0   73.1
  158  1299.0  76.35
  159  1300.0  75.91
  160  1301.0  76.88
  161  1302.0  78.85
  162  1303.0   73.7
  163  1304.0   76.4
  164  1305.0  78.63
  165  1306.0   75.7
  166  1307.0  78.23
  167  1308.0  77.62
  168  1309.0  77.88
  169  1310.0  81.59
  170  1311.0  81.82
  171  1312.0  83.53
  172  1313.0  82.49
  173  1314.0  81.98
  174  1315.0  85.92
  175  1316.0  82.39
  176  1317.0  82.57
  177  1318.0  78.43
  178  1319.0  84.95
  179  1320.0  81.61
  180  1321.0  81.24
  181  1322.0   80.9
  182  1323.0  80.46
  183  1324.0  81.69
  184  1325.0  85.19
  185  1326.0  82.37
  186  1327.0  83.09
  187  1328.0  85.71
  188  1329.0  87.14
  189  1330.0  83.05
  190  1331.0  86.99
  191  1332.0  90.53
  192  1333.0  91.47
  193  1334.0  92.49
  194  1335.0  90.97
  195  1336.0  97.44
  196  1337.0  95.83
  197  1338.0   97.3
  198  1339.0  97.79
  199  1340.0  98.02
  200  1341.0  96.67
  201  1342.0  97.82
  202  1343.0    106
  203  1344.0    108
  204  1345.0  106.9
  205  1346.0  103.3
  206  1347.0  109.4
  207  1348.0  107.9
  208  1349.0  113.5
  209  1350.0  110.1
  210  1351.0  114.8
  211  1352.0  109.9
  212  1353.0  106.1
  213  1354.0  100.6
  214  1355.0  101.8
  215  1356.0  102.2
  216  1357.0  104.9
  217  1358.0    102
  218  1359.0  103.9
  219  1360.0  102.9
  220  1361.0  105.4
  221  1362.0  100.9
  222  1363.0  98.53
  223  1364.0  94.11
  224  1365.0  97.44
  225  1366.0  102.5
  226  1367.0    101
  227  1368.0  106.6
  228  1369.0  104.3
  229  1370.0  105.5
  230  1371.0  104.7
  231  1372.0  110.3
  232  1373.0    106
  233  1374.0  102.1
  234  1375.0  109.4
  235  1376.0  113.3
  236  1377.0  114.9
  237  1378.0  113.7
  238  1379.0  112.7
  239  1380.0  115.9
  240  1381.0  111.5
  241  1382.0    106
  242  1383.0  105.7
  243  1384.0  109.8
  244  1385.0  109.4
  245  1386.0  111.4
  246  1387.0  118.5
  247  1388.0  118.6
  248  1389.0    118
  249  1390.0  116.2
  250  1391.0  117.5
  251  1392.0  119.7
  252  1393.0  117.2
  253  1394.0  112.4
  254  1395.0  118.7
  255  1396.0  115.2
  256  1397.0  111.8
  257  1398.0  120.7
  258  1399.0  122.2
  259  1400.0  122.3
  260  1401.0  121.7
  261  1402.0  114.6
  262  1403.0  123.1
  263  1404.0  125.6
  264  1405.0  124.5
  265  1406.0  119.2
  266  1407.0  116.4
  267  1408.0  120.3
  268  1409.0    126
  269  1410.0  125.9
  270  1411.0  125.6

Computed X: 79.7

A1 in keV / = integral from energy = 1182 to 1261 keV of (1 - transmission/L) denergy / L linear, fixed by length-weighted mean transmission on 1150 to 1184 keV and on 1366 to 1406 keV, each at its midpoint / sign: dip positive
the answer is 7.0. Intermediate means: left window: 67.6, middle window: 72.1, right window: 114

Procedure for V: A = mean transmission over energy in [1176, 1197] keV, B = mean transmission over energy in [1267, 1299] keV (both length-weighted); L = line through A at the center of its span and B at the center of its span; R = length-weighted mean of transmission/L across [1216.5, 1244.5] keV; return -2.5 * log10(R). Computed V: -0.185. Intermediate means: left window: 61.8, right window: 71.9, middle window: 78.7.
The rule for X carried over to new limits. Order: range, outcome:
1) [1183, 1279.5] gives 72.4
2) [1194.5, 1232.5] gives 74.1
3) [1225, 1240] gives 80.6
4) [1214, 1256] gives 77.1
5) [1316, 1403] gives 103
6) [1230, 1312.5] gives 74.4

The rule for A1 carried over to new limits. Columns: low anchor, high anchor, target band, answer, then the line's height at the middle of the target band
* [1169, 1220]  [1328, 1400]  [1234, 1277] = 3.49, 80.6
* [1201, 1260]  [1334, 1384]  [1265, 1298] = 5.64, 87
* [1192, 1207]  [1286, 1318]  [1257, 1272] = -0.36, 72.6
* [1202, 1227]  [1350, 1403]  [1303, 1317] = 2.25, 95.5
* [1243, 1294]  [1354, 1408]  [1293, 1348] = 3.14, 90.5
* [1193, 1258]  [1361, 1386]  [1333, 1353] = -0.54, 99.9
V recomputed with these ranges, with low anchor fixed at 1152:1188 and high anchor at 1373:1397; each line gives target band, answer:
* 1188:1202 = 0.150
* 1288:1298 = 0.266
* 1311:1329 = 0.196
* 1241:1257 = 0.140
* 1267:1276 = 0.210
